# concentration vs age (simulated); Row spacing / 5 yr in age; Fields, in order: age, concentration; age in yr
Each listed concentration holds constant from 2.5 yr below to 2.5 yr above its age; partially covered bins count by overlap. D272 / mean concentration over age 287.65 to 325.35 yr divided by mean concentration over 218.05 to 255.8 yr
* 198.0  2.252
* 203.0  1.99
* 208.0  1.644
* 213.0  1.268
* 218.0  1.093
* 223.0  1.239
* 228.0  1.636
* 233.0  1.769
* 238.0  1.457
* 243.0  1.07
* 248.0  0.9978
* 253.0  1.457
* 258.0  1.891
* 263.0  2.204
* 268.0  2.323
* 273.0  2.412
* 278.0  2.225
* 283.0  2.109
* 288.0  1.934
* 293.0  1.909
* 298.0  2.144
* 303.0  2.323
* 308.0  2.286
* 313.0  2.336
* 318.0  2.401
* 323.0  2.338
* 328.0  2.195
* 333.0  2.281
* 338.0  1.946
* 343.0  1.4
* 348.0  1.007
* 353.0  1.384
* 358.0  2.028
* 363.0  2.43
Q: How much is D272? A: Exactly 1.63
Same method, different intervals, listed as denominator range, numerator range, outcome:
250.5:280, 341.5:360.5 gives 0.70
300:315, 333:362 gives 0.72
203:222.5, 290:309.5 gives 1.53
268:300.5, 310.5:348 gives 0.96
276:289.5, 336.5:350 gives 0.68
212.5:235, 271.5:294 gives 1.51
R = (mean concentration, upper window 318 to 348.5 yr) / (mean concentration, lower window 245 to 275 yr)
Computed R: 1.1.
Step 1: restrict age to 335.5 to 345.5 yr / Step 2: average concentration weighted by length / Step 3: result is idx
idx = 1.67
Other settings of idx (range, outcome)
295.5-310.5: 2.25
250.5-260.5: 1.67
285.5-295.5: 1.92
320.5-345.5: 2.03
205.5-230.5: 1.38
